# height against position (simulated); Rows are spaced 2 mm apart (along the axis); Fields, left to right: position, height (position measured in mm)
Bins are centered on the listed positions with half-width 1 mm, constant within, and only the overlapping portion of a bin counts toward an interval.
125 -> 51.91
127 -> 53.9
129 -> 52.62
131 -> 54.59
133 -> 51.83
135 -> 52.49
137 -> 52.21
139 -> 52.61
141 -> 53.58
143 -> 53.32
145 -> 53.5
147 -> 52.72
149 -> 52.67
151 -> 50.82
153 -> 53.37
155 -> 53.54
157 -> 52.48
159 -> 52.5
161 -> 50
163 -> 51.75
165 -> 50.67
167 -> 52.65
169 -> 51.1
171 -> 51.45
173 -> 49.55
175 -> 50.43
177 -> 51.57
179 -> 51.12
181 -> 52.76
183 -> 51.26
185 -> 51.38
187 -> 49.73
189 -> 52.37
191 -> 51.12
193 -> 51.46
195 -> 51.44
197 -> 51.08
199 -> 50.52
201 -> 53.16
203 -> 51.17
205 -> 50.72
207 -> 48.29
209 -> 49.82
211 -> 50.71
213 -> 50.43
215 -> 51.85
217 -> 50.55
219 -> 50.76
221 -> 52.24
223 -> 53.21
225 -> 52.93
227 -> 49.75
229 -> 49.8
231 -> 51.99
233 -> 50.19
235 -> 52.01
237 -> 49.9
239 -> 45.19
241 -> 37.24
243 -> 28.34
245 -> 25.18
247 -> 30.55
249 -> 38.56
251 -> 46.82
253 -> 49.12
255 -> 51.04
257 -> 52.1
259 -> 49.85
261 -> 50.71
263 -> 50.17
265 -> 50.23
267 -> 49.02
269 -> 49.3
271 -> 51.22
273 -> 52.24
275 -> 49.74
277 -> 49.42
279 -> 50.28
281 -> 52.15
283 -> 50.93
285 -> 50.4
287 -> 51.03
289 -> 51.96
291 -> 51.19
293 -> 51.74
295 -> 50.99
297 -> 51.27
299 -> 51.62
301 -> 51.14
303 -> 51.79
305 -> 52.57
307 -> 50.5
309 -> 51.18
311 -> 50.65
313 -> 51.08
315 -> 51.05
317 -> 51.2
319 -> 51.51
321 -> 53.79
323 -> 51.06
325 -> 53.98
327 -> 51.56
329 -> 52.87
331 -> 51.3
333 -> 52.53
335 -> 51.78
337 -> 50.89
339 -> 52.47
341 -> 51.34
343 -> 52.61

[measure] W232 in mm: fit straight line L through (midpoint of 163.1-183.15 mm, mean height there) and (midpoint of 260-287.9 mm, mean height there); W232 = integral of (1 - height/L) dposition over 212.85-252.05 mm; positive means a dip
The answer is 3.9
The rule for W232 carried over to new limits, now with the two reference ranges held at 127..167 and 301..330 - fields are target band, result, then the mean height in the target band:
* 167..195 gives 0.6 mm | 51.2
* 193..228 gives 0.8 mm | 51.1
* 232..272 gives 5.2 mm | 45.3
